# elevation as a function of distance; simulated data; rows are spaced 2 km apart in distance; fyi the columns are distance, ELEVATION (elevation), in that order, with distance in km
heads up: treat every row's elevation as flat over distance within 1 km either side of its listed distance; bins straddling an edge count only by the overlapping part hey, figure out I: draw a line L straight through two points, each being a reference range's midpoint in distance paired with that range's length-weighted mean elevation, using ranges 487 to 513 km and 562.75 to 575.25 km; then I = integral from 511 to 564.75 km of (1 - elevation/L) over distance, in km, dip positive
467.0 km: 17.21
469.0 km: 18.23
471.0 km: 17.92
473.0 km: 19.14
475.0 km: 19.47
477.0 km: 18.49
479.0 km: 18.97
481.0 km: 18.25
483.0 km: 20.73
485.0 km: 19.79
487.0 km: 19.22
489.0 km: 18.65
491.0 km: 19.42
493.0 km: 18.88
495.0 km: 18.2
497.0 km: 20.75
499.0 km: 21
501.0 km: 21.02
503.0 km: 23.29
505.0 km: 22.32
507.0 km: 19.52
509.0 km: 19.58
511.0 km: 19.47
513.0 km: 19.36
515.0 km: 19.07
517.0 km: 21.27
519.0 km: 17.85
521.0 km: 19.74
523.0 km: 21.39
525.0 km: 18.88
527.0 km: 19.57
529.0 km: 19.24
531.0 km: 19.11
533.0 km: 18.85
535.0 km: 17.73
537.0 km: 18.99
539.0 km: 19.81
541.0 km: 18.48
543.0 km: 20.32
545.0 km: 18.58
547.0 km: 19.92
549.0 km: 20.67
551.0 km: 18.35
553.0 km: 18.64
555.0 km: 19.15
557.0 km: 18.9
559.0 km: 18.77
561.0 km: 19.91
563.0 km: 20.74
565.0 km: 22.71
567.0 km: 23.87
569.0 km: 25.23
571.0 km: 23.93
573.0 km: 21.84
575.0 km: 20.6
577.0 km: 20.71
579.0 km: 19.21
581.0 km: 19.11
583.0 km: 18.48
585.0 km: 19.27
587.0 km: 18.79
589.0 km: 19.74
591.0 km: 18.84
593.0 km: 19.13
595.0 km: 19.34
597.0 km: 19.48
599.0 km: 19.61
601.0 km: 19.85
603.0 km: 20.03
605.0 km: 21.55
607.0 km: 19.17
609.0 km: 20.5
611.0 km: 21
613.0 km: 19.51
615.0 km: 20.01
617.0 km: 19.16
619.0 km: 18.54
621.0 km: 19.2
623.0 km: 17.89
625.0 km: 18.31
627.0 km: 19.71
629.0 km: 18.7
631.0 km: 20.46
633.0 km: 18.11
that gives 5.6 km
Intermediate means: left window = 20.1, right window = 22.9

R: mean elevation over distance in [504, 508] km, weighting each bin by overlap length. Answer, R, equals 20.9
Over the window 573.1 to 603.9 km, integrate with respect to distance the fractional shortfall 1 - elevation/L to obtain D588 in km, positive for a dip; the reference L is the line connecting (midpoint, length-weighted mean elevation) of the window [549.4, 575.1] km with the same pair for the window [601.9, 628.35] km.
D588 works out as 1.1 km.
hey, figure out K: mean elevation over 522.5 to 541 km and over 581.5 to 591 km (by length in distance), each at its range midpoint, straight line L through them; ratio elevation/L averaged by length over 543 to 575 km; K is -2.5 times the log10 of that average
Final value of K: -0.09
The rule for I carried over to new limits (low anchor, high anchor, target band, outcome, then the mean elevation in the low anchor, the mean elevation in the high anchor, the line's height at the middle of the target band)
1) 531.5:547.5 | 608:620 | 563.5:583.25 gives -2.3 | 19.1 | 19.8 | 19.4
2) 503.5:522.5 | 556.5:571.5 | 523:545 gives 1.6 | 19.9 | 21.8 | 20.7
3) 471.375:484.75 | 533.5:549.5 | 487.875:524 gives -1.6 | 19.2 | 19.3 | 19.2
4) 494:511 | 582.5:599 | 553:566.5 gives -0.3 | 20.6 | 19.2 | 19.7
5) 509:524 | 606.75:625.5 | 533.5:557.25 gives 0.6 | 19.7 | 19.4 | 19.6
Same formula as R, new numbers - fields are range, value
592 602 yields 19.5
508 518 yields 19.8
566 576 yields 23.1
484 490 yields 19.2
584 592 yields 19.2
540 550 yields 19.6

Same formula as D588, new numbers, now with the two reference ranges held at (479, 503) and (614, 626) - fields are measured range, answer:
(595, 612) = -1.02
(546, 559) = 0.06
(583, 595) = -0.03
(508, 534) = 0.07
